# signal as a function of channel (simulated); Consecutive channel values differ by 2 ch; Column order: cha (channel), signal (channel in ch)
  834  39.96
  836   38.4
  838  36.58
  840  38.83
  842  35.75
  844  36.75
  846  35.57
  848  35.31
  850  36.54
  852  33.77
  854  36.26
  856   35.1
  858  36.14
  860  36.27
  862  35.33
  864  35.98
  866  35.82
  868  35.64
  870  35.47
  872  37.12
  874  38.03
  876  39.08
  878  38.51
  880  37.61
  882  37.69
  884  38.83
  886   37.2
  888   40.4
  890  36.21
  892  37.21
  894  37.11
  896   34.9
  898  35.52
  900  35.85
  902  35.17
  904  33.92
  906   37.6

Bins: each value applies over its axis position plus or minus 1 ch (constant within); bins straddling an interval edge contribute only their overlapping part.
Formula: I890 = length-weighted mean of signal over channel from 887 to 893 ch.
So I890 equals 37.9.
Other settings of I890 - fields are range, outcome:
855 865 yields 35.8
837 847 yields 36.7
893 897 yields 36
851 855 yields 35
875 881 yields 38.4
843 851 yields 36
